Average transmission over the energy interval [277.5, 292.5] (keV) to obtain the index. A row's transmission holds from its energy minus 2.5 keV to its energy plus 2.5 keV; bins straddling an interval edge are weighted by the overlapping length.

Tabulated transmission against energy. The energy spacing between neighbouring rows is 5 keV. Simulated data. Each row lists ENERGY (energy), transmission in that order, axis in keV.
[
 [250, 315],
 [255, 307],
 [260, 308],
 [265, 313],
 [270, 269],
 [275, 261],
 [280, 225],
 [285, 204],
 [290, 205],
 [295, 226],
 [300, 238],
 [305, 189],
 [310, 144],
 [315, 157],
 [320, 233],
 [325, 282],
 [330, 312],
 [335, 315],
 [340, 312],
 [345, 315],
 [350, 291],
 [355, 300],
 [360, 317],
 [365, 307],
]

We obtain 211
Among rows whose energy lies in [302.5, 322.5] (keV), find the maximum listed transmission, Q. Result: 233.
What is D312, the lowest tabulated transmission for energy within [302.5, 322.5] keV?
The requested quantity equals 144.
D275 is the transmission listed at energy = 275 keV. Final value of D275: 261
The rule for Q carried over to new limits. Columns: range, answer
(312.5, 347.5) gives 315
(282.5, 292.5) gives 205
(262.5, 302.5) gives 313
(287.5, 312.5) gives 238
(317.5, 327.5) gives 282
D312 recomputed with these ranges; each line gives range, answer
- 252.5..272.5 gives 269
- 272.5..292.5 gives 204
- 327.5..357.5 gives 291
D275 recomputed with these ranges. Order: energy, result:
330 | 312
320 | 233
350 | 291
